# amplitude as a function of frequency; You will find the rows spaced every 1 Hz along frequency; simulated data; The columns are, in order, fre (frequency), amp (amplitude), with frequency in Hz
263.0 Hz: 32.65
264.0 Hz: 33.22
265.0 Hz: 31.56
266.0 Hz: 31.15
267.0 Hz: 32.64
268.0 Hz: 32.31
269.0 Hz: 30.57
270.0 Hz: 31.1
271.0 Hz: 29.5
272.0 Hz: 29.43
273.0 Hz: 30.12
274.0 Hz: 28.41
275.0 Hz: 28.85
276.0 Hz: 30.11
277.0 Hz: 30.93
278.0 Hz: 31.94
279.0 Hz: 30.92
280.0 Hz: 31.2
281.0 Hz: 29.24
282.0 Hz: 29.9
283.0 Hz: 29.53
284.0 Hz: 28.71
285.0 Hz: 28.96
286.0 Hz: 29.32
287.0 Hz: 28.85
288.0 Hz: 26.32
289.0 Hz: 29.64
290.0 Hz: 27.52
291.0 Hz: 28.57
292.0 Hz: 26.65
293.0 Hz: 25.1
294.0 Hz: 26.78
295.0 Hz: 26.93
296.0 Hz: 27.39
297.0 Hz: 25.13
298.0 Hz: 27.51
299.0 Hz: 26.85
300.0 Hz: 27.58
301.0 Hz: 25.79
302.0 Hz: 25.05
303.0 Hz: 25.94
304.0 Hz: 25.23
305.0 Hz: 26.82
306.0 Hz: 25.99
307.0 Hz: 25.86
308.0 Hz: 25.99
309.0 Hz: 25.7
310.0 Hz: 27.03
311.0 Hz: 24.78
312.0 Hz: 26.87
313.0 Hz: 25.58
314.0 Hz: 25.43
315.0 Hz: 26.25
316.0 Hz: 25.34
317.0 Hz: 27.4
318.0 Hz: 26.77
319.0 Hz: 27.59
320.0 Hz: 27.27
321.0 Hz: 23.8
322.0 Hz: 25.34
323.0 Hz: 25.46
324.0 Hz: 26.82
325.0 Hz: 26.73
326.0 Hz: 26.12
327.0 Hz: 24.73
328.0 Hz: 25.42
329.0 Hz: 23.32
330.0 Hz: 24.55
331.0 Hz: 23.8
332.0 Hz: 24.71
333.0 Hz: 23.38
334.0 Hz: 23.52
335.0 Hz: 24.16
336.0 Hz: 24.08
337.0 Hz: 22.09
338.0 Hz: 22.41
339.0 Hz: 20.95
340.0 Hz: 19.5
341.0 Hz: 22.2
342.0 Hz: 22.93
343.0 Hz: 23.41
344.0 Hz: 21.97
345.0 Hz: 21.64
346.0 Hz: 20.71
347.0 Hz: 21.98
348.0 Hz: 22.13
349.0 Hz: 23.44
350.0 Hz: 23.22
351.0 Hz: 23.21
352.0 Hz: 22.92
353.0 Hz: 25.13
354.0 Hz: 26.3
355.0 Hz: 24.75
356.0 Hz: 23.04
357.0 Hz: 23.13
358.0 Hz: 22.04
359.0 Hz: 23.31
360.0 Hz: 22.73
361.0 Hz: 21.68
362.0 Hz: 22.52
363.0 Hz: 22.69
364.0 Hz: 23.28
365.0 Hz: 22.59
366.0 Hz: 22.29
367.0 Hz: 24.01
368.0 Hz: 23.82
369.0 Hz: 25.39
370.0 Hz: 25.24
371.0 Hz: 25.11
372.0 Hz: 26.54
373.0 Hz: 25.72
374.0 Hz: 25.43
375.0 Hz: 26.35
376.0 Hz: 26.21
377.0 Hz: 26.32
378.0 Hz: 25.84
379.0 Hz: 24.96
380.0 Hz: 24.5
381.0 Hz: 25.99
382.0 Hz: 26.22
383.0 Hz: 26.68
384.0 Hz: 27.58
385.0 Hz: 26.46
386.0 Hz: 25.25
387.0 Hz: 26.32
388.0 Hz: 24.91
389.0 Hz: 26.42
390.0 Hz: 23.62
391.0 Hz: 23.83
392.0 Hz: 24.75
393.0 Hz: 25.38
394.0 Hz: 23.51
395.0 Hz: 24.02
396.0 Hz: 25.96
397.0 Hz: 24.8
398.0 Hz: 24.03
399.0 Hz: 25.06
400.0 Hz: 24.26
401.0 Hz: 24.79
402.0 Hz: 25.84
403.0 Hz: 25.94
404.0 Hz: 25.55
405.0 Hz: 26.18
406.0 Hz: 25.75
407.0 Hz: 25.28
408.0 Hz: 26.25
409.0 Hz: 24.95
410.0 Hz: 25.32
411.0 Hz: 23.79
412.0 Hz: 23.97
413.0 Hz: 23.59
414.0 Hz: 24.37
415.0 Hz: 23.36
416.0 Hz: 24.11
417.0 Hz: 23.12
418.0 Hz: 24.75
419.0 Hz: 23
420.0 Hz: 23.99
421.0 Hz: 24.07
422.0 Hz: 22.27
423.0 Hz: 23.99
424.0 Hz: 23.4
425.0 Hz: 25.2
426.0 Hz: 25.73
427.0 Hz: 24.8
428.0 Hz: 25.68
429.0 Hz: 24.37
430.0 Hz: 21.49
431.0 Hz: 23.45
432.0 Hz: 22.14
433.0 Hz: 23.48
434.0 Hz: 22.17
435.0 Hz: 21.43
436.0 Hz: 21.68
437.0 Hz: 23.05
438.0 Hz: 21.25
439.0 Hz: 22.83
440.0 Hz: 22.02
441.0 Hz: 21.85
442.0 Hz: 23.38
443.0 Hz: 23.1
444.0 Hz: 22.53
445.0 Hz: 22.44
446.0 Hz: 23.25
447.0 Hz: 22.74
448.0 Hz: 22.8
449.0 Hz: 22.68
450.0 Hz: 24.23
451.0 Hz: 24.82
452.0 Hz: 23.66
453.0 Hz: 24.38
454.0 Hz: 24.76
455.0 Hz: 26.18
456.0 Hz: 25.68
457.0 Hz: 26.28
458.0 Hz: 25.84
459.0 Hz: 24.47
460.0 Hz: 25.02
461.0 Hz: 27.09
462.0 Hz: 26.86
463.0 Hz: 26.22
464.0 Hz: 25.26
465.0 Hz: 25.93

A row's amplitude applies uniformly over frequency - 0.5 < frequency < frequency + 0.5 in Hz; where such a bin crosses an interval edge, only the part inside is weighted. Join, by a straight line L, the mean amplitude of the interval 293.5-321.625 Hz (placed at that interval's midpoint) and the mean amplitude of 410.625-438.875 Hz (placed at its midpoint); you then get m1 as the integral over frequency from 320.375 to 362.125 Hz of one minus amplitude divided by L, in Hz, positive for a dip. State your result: 3.23 Hz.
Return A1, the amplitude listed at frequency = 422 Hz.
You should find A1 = 22.27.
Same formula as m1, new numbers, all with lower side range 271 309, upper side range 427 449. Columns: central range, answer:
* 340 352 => 1.7 Hz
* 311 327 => 0.5 Hz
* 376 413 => -1.5 Hz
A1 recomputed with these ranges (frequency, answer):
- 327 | 24.73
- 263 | 32.65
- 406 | 25.75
